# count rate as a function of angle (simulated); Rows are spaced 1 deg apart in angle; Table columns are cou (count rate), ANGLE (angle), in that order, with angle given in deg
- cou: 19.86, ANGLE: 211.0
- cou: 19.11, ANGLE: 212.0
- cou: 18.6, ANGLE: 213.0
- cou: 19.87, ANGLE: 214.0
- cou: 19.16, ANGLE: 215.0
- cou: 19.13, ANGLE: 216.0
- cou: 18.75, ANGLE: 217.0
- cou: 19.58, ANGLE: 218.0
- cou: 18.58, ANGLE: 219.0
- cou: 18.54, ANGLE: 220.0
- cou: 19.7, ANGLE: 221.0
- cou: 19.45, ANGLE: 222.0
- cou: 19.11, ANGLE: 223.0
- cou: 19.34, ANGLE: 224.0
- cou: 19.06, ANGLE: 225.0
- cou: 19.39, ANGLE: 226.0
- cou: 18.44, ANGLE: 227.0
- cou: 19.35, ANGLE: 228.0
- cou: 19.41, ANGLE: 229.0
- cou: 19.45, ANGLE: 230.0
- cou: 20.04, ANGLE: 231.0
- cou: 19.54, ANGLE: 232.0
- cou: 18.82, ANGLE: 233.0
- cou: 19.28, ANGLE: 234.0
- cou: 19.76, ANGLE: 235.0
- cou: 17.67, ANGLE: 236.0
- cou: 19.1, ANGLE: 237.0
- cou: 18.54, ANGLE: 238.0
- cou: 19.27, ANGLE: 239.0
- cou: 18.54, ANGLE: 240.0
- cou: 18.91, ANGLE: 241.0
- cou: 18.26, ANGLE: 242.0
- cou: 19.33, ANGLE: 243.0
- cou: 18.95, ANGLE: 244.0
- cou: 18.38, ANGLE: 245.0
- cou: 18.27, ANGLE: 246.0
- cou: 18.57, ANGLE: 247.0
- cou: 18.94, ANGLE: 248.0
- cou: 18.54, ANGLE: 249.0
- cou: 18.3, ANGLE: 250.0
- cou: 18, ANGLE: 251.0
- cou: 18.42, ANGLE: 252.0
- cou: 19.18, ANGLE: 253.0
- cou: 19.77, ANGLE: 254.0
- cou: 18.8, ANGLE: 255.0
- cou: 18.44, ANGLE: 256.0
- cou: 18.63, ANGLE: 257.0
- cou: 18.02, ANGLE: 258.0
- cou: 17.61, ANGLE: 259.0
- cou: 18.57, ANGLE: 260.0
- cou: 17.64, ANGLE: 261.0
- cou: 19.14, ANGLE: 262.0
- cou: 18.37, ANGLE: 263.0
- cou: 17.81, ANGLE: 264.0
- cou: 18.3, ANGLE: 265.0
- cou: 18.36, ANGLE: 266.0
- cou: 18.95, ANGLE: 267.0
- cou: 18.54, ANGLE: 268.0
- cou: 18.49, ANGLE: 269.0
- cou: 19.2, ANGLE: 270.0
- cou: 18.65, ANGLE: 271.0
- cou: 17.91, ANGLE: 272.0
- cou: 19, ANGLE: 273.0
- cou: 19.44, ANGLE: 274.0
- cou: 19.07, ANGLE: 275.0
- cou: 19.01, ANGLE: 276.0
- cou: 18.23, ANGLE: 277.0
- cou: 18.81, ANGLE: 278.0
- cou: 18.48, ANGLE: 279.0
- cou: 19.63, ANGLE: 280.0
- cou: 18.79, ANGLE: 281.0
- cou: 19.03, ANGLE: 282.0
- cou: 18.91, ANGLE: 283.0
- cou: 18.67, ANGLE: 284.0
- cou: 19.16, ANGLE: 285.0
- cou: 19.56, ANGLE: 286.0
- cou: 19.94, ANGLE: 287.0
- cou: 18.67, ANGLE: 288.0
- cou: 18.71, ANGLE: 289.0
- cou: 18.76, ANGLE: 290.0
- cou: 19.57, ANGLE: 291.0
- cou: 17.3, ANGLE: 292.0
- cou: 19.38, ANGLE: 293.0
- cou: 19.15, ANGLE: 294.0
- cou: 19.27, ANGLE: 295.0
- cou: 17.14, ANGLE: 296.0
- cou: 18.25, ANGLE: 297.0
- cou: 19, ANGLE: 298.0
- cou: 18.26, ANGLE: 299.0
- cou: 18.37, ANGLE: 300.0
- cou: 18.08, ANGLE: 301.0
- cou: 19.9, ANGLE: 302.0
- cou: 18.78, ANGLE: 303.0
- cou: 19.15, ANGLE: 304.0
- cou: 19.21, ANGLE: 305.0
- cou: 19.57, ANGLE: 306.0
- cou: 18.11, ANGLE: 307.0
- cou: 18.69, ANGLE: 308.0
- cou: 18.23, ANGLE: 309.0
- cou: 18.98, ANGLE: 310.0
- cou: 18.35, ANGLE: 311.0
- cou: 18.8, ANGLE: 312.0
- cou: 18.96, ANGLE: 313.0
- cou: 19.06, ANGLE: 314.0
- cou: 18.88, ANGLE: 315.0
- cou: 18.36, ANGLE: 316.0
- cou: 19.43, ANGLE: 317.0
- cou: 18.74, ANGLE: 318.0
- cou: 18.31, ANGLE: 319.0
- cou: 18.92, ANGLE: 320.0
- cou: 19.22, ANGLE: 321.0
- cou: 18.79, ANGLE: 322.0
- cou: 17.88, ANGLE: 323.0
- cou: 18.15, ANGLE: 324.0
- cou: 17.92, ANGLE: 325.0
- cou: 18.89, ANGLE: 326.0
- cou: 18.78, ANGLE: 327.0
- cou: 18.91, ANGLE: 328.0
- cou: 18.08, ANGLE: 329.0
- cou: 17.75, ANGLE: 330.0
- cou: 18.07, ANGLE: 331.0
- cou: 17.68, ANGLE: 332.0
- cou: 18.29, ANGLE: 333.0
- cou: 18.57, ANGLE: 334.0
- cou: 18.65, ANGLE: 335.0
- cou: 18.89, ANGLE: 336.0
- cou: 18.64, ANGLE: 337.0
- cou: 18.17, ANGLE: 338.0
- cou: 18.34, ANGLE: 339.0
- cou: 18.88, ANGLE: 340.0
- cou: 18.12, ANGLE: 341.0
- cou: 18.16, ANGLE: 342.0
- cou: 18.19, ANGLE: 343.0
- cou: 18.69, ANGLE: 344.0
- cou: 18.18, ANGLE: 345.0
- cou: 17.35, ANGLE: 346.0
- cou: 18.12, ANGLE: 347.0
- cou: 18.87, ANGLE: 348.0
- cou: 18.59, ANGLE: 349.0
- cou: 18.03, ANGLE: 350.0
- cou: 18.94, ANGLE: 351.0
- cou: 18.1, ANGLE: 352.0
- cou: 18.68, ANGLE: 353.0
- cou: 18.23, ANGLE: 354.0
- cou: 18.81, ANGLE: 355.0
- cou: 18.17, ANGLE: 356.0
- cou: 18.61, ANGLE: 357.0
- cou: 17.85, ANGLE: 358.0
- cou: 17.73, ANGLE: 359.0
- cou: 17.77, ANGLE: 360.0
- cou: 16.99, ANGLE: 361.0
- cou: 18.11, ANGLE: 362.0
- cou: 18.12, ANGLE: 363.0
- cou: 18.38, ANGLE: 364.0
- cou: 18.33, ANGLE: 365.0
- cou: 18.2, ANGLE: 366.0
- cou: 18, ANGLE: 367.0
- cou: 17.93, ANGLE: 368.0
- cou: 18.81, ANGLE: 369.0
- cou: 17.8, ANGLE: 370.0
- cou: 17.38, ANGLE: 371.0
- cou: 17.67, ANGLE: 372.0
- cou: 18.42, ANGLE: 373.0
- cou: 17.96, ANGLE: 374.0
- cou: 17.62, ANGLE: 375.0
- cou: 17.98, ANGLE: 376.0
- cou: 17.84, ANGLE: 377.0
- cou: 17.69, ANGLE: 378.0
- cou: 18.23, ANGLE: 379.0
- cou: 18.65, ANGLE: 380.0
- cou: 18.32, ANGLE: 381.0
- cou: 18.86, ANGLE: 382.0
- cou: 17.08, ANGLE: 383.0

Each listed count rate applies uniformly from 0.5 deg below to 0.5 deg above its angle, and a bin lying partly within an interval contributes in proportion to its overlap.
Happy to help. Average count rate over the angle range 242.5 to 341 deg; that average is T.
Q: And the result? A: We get 18.7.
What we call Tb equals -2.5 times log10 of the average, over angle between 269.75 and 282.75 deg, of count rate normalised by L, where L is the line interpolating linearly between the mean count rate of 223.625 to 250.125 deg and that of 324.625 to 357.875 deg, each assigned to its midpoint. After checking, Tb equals -0.01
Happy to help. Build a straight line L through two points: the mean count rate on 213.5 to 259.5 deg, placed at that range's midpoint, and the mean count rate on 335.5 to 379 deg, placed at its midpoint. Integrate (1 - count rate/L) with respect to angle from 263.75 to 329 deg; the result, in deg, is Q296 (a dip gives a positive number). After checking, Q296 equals -0.7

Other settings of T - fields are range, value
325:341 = 18.4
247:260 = 18.6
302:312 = 18.8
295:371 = 18.4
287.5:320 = 18.7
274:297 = 18.9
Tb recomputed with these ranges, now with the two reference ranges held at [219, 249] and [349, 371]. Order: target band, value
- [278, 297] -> -0.01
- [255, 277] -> 0.01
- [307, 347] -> -0.01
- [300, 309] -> -0.02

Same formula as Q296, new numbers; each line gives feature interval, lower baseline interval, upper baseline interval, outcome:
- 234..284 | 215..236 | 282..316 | 0.9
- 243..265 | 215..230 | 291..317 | 0.5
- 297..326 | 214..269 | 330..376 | -0.4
